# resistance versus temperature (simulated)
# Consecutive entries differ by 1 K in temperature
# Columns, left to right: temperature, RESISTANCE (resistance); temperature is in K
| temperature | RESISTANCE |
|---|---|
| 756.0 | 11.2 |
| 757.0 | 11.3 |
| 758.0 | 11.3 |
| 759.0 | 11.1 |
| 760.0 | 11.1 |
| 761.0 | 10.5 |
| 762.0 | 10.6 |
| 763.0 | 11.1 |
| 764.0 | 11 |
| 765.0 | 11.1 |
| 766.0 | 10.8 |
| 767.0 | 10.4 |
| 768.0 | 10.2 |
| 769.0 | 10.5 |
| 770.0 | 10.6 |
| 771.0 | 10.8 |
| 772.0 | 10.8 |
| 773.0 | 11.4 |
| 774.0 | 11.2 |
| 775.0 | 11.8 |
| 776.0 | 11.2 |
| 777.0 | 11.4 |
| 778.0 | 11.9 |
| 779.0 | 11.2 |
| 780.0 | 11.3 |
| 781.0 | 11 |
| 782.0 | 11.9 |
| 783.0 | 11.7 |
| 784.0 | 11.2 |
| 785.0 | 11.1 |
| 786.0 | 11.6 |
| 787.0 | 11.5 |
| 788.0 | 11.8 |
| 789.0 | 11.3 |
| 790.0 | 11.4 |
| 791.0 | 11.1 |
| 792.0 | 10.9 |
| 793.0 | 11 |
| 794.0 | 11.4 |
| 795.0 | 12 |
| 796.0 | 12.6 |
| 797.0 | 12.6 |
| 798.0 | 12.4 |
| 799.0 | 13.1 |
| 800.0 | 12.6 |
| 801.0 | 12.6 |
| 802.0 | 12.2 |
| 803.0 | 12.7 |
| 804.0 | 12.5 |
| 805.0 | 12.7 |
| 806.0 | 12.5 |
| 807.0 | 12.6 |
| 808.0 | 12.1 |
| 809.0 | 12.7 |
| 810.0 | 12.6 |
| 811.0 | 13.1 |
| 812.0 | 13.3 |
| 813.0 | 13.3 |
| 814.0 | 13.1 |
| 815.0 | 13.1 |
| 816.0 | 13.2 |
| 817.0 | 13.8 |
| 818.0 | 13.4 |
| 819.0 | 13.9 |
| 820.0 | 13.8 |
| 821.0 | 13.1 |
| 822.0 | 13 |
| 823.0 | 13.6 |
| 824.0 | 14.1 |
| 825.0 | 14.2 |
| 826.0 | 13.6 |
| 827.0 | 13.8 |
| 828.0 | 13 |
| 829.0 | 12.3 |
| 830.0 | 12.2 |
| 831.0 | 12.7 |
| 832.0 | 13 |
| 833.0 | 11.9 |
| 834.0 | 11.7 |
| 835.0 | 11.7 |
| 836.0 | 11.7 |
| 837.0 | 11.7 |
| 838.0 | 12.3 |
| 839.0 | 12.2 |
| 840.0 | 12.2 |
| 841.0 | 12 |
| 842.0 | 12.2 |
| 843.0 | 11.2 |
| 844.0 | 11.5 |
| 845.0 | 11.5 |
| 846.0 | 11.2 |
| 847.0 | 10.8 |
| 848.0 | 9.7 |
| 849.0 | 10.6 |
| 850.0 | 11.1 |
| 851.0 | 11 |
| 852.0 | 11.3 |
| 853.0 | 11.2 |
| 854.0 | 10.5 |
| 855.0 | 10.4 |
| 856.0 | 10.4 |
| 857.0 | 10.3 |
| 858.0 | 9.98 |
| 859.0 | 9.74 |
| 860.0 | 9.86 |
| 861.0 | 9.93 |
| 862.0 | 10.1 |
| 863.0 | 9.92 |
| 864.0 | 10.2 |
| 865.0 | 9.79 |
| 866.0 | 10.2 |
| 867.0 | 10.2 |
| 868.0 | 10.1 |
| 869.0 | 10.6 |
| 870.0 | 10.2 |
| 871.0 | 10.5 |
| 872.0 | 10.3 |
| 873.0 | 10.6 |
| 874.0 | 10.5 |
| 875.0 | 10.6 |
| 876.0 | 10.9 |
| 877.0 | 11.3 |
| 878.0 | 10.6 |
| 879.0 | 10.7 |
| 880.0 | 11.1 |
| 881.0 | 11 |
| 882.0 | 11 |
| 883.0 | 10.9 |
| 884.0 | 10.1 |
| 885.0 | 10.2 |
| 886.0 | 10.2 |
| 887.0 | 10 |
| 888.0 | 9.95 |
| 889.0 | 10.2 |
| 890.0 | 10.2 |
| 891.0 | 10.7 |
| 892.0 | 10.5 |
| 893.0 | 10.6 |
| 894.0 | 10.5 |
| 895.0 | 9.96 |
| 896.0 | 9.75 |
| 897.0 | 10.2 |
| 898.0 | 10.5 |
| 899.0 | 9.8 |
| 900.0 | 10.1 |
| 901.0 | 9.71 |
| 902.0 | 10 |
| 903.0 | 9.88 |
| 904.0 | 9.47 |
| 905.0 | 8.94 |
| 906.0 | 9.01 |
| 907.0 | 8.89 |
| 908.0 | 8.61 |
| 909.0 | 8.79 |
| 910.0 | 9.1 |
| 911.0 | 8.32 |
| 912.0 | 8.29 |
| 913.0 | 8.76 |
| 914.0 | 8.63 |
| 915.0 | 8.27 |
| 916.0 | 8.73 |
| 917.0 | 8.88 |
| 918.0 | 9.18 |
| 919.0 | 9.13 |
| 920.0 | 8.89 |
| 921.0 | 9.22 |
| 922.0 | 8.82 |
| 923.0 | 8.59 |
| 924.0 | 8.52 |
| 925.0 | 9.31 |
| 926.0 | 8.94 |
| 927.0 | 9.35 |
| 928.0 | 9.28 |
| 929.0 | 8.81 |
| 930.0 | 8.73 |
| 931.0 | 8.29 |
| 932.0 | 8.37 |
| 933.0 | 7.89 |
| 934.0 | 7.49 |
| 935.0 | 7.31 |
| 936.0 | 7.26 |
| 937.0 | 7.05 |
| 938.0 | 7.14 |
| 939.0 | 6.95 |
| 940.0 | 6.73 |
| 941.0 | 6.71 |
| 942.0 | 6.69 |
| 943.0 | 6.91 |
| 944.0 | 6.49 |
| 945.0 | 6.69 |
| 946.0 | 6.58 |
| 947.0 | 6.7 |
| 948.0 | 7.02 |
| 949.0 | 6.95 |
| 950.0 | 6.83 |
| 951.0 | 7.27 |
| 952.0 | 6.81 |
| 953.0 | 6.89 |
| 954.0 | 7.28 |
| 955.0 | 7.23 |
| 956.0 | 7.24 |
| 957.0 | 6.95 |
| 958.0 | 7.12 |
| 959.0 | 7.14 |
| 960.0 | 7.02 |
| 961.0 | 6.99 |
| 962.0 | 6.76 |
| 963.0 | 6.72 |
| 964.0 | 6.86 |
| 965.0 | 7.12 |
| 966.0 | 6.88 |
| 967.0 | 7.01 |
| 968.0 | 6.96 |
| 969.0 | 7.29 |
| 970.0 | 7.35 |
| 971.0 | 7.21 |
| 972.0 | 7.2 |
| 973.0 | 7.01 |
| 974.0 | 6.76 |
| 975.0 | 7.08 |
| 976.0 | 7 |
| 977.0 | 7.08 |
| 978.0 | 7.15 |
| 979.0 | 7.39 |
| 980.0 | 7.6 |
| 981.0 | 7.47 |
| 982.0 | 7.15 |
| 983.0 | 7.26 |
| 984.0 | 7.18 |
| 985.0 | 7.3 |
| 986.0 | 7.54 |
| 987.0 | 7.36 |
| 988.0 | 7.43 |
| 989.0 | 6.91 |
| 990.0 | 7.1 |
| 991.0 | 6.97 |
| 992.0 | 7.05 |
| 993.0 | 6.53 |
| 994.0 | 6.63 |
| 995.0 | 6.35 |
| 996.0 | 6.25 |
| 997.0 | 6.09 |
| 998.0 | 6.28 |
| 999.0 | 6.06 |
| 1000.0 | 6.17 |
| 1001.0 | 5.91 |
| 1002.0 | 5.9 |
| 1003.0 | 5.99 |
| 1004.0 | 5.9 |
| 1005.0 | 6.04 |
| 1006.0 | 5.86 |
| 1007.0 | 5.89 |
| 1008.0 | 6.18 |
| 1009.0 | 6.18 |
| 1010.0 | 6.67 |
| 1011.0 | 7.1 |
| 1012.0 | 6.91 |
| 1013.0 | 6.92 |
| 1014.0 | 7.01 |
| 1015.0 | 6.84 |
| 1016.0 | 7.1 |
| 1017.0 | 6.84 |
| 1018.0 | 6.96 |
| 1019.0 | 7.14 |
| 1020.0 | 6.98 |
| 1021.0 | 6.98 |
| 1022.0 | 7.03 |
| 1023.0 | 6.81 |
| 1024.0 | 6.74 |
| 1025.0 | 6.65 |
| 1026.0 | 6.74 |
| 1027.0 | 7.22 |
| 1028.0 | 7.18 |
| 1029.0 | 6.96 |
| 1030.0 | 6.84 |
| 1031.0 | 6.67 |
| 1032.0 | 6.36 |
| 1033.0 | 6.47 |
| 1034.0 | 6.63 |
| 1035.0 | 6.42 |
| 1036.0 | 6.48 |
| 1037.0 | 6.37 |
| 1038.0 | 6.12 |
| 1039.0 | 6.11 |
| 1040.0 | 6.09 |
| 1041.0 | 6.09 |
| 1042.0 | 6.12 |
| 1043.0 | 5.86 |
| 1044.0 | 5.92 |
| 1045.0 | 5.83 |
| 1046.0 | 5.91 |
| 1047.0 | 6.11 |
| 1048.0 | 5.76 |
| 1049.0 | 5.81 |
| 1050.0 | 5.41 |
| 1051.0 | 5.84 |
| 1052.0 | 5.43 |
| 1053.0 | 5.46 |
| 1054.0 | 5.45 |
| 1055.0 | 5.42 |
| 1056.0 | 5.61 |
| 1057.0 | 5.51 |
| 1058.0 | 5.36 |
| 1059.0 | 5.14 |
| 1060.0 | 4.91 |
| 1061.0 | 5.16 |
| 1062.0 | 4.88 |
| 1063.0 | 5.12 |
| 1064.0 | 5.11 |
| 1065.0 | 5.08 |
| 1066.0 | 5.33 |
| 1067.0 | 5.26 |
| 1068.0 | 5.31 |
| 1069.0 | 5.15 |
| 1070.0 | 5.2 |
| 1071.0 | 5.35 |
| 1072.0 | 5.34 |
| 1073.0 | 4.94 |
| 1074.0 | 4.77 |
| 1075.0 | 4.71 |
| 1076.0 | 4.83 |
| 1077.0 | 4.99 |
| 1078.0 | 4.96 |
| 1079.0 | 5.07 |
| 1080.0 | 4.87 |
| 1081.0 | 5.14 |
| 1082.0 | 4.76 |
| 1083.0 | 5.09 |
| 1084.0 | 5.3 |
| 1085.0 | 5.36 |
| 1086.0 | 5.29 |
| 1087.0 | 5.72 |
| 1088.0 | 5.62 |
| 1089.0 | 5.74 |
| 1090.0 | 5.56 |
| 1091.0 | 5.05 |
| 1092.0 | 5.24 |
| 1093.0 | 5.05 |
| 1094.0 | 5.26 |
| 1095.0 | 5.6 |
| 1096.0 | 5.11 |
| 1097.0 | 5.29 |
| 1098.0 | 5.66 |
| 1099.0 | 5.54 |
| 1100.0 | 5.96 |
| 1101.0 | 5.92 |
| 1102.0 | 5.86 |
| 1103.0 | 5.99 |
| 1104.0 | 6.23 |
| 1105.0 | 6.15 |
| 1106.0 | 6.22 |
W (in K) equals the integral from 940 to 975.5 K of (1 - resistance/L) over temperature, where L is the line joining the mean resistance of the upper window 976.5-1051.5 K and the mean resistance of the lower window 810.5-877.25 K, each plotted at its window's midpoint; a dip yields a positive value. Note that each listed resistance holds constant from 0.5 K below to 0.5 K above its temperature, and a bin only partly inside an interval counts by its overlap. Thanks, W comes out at 5.5 K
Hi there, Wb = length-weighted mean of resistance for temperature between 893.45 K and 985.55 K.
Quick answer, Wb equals 7.94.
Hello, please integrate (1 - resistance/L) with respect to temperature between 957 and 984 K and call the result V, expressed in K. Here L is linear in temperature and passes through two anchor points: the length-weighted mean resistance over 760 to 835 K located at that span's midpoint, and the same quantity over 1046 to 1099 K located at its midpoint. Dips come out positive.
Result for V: 2.4 K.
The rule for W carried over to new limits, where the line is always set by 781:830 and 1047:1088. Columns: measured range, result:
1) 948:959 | 1.8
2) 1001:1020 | 0.8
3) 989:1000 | 1.1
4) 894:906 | 0.1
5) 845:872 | 1.6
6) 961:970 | 1.2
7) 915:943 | 2.8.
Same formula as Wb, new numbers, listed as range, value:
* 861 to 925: 9.83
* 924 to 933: 8.81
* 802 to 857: 12.3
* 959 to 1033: 6.82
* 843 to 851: 10.9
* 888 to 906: 10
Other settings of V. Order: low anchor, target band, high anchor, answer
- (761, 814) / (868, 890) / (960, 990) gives -2.4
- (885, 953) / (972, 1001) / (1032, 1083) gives 0.8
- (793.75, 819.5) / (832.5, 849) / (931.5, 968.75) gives -0.2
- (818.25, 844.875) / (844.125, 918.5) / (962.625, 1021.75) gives 5.0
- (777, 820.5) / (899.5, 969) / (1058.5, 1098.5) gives 7.3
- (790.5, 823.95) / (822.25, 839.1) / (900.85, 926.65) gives -1.2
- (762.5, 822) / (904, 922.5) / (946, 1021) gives -0.2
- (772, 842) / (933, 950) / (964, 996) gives 2.7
